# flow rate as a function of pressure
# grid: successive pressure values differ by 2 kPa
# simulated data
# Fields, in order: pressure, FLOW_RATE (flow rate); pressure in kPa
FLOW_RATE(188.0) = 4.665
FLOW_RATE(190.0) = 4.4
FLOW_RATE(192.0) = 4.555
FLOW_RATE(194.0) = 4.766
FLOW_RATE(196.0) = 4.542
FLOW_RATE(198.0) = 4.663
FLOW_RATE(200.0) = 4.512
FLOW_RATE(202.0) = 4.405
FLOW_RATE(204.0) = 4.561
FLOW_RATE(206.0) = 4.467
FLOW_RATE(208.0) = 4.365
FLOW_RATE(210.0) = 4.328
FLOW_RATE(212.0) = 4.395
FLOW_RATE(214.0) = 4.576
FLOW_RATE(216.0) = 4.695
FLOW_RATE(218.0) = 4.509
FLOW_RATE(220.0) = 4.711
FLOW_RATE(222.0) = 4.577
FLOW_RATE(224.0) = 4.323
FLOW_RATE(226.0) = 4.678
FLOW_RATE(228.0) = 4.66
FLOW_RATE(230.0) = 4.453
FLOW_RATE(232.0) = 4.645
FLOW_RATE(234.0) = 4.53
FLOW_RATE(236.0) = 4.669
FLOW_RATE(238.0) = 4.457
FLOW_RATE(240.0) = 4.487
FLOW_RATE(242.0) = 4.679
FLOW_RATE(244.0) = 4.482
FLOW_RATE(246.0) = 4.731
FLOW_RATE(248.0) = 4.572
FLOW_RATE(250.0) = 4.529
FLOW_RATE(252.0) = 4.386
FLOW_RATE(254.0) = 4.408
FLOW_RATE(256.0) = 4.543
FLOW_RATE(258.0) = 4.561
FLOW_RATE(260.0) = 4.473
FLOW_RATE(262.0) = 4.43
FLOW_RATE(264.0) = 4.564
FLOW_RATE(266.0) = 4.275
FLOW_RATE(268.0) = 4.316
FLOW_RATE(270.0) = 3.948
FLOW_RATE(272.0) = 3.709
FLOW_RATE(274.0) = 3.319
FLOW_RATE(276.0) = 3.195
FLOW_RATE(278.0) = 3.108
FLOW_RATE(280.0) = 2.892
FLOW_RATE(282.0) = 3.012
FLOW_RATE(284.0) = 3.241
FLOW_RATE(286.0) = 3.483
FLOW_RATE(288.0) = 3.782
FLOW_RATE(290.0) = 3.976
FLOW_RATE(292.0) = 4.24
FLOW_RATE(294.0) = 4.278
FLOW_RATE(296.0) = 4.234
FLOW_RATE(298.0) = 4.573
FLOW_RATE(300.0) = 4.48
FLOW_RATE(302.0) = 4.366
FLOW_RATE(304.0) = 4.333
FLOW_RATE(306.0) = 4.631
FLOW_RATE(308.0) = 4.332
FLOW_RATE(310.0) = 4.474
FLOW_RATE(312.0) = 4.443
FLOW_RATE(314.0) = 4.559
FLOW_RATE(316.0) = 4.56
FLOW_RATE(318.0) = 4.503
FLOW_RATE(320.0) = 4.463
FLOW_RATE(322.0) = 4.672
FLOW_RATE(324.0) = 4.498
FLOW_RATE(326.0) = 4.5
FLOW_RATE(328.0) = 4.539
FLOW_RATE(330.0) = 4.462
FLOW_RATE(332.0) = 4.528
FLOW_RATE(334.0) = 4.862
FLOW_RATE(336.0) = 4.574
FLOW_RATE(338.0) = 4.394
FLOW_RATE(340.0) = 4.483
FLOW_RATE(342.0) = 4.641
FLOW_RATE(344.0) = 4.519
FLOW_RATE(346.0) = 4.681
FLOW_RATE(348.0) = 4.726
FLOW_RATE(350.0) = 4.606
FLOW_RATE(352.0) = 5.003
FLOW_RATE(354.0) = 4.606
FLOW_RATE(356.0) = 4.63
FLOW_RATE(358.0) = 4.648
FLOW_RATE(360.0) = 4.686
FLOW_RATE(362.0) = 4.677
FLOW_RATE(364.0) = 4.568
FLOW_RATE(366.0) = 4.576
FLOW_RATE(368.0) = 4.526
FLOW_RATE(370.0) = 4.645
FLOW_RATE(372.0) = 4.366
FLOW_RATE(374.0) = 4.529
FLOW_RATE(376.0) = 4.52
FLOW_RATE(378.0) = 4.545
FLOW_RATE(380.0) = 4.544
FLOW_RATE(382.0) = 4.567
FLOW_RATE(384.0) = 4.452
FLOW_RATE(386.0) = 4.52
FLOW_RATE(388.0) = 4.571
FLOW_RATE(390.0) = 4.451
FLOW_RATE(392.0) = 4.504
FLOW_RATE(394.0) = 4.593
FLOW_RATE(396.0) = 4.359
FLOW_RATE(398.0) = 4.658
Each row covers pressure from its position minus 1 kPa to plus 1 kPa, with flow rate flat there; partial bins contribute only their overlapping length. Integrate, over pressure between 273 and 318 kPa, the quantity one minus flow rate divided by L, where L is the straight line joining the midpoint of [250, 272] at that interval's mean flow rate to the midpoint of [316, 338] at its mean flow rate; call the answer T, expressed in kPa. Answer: 4.8 kPa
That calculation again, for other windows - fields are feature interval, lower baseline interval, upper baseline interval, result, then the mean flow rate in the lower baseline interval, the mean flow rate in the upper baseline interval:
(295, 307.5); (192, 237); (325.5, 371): 0.43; 4.55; 4.61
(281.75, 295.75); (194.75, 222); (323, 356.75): 2.42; 4.52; 4.6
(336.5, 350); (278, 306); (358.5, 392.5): -0.86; 3.91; 4.55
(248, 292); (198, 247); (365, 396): 5.82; 4.54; 4.52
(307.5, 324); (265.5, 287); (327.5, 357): -1.36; 3.48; 4.62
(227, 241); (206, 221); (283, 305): -0.49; 4.51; 4.09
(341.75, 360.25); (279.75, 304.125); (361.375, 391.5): -1.37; 3.93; 4.53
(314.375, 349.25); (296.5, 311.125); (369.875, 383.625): -0.70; 4.45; 4.52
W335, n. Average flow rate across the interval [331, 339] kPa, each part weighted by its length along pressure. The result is 4.59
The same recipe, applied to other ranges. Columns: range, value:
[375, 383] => 4.54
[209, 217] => 4.5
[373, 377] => 4.52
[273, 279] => 3.21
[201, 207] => 4.48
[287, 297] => 4.1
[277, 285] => 3.06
